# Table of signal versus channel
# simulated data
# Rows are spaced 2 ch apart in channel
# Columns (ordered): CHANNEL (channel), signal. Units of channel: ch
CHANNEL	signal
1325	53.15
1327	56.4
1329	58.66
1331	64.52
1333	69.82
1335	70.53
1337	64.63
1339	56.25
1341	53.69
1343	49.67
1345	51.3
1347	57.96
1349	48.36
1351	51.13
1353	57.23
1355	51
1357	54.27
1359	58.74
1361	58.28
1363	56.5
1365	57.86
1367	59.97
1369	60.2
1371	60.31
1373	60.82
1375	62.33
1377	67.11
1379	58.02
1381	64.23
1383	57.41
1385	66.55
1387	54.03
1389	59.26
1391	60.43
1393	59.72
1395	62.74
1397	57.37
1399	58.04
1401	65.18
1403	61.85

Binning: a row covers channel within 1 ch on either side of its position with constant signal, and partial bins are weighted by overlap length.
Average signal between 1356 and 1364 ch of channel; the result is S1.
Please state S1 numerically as 56.9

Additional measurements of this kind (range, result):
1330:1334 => 67.2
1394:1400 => 59.4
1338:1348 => 53.8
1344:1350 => 52.5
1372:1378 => 63.4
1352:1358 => 54.2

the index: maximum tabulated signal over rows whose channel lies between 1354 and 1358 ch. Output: 54.27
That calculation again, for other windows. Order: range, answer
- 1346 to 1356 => 57.96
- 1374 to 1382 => 67.11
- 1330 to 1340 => 70.53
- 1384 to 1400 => 66.55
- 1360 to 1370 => 60.2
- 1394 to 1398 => 62.74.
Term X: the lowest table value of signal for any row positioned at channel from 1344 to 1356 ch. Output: 48.36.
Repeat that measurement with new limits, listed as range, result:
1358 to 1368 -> 56.5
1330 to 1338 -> 64.52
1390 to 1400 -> 57.37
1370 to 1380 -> 58.02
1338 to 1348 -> 49.67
